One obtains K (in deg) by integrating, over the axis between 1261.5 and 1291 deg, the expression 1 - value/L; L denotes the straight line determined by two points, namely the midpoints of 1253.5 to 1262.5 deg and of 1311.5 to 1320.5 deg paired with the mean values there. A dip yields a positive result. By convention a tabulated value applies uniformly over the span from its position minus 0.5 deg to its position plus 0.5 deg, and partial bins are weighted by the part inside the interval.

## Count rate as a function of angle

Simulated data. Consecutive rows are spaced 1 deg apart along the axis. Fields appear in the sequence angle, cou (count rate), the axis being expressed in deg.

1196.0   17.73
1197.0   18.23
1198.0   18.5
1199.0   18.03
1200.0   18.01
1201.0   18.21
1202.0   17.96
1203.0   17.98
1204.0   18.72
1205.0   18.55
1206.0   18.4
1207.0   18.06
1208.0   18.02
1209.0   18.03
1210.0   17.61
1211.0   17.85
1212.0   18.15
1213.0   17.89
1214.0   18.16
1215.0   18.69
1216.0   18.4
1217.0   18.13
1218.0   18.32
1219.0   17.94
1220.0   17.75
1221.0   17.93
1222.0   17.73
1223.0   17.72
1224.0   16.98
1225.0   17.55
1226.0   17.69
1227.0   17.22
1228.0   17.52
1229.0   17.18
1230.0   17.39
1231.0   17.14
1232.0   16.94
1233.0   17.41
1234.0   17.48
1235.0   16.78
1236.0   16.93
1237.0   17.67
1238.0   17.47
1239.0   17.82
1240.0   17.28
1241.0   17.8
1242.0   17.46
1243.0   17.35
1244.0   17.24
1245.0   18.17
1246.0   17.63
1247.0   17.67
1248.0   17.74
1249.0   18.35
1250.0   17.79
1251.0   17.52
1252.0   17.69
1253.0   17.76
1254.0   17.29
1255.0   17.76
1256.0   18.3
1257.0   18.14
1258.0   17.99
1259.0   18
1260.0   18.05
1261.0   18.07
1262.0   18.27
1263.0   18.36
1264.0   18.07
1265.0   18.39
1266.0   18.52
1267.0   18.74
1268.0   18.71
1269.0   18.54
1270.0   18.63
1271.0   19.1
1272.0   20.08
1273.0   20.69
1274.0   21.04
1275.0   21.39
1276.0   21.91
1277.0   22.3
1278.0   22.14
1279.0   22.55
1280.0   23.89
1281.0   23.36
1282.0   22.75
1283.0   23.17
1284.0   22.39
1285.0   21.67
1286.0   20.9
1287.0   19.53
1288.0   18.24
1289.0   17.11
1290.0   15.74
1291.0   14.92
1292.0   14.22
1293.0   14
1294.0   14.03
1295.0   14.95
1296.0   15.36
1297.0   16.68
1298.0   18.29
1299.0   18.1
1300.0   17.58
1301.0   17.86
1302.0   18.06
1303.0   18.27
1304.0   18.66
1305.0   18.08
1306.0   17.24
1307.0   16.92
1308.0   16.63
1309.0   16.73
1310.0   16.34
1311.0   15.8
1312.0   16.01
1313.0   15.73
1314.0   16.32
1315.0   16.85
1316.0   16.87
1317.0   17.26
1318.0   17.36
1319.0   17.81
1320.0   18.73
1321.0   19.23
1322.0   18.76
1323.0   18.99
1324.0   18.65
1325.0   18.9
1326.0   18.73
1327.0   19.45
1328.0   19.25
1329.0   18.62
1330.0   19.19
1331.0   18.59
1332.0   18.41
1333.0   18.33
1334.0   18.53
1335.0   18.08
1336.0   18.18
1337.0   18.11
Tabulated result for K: -4.1 deg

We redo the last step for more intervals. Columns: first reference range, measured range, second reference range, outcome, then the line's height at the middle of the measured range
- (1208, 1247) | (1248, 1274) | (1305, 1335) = -1.01 deg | 17.7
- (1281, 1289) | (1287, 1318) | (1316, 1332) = 5.07 deg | 20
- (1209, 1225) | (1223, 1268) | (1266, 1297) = 2.07 deg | 18.6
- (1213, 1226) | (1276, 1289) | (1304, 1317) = -3.51 deg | 17.1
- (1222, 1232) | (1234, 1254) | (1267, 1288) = 1.13 deg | 18.6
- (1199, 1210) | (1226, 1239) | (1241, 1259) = 0.45 deg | 17.9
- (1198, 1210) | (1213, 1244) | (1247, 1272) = 0.99 deg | 18.2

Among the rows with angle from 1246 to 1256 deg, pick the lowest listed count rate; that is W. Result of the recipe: 17.29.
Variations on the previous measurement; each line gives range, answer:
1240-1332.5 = 14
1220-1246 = 16.78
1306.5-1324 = 15.73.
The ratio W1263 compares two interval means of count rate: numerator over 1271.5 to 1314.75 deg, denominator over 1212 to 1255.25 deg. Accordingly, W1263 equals 1.05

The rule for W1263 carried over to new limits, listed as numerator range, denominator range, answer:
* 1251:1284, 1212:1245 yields 1.12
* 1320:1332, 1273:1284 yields 0.85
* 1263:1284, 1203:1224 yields 1.14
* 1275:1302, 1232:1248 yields 1.09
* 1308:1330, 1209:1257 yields 1.00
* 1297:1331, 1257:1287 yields 0.88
